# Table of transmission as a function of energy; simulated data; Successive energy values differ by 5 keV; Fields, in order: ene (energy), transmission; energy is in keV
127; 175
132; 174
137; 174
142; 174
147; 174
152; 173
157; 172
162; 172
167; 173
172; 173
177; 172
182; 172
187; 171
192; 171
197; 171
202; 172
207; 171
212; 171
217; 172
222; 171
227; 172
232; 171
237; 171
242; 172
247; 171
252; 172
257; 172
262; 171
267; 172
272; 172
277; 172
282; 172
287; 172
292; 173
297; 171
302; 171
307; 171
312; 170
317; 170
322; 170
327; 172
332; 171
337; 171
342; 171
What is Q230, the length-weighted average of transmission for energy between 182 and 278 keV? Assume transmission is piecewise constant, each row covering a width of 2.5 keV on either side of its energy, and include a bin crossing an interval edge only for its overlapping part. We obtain 171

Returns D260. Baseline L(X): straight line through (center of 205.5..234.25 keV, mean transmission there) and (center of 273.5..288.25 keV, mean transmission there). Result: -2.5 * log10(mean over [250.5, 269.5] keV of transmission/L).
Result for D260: 0.000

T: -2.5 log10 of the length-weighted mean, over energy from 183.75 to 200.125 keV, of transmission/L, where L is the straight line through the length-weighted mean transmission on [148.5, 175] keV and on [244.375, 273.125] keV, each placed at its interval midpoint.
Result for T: 0.008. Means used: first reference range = 173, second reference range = 172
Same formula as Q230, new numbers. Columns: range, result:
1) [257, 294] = 172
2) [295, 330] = 171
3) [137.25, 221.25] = 172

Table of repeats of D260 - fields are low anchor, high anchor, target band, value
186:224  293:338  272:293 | -0.01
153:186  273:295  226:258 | 0.00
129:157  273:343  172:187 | 0.01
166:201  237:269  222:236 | 0.00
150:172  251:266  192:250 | 0.00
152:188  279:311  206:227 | 0.00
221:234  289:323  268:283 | -0.01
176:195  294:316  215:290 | 0.00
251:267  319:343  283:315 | 0.00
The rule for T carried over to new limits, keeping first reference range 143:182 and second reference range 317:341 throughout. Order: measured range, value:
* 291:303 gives -0.002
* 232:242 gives 0.004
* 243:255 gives 0.001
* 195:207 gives 0.006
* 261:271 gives 0.000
